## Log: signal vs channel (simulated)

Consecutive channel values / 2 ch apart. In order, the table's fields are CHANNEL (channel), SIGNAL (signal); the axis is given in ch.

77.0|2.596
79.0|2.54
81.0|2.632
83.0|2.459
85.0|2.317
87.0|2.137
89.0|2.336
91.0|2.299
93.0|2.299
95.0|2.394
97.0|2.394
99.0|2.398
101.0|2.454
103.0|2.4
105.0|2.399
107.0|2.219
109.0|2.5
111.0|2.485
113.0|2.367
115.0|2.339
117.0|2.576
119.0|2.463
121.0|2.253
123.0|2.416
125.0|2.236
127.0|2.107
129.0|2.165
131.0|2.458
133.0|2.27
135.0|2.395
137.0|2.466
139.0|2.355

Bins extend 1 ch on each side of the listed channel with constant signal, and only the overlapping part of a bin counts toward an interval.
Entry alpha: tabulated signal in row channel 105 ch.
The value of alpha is 2.399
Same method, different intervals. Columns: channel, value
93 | 2.299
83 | 2.459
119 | 2.463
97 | 2.394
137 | 2.466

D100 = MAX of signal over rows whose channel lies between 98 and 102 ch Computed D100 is 2.454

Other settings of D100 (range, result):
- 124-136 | 2.458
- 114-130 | 2.576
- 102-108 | 2.4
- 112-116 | 2.367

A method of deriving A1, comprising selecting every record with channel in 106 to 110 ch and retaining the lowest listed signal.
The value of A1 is 2.219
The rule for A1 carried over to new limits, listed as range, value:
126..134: 2.107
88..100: 2.299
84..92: 2.137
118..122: 2.253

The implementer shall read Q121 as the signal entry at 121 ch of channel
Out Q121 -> 2.253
